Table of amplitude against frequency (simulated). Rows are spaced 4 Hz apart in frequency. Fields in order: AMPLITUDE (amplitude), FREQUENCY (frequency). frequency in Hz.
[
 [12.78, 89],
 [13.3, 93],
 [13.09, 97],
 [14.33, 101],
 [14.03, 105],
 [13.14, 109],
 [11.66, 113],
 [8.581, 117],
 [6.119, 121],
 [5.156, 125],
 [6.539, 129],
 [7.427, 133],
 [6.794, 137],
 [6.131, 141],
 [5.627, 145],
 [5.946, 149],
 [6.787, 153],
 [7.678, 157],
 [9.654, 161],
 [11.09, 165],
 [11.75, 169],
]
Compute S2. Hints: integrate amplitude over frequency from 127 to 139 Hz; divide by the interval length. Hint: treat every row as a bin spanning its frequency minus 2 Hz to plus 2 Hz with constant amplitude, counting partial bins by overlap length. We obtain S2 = 6.92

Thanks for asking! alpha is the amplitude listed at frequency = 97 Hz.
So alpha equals 13.09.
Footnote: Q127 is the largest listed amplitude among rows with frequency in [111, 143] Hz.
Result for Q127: 11.66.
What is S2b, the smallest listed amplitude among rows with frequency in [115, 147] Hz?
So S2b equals 5.156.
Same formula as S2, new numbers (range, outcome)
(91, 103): 13.6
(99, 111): 13.8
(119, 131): 5.94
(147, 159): 6.8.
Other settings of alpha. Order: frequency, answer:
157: 7.678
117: 8.581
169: 11.75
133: 7.427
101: 14.33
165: 11.09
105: 14.03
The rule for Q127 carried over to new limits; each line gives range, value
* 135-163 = 9.654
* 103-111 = 14.03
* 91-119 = 14.33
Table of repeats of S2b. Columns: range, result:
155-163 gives 7.678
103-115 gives 11.66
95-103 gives 13.09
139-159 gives 5.627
